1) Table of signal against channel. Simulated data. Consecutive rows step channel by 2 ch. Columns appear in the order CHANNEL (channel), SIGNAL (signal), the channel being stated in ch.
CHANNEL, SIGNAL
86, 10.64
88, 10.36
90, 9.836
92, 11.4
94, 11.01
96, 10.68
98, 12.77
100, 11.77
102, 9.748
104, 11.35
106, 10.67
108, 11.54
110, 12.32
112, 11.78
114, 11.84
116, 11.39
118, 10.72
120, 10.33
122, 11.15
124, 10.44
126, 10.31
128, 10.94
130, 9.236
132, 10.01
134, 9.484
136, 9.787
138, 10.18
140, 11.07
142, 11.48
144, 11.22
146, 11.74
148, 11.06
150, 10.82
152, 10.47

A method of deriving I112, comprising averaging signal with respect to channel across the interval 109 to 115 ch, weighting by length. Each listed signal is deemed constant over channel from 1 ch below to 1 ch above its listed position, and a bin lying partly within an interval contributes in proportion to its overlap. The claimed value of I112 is 12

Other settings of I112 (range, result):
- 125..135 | 10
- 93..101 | 11.6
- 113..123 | 11.1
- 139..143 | 11.3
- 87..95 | 10.7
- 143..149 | 11.3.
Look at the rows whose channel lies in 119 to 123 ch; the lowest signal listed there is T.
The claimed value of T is 10.33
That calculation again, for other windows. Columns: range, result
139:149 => 11.06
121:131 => 9.236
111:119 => 10.72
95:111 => 9.748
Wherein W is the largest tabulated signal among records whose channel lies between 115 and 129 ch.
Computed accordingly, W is 11.39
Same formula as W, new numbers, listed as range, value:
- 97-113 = 12.77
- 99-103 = 11.77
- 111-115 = 11.84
